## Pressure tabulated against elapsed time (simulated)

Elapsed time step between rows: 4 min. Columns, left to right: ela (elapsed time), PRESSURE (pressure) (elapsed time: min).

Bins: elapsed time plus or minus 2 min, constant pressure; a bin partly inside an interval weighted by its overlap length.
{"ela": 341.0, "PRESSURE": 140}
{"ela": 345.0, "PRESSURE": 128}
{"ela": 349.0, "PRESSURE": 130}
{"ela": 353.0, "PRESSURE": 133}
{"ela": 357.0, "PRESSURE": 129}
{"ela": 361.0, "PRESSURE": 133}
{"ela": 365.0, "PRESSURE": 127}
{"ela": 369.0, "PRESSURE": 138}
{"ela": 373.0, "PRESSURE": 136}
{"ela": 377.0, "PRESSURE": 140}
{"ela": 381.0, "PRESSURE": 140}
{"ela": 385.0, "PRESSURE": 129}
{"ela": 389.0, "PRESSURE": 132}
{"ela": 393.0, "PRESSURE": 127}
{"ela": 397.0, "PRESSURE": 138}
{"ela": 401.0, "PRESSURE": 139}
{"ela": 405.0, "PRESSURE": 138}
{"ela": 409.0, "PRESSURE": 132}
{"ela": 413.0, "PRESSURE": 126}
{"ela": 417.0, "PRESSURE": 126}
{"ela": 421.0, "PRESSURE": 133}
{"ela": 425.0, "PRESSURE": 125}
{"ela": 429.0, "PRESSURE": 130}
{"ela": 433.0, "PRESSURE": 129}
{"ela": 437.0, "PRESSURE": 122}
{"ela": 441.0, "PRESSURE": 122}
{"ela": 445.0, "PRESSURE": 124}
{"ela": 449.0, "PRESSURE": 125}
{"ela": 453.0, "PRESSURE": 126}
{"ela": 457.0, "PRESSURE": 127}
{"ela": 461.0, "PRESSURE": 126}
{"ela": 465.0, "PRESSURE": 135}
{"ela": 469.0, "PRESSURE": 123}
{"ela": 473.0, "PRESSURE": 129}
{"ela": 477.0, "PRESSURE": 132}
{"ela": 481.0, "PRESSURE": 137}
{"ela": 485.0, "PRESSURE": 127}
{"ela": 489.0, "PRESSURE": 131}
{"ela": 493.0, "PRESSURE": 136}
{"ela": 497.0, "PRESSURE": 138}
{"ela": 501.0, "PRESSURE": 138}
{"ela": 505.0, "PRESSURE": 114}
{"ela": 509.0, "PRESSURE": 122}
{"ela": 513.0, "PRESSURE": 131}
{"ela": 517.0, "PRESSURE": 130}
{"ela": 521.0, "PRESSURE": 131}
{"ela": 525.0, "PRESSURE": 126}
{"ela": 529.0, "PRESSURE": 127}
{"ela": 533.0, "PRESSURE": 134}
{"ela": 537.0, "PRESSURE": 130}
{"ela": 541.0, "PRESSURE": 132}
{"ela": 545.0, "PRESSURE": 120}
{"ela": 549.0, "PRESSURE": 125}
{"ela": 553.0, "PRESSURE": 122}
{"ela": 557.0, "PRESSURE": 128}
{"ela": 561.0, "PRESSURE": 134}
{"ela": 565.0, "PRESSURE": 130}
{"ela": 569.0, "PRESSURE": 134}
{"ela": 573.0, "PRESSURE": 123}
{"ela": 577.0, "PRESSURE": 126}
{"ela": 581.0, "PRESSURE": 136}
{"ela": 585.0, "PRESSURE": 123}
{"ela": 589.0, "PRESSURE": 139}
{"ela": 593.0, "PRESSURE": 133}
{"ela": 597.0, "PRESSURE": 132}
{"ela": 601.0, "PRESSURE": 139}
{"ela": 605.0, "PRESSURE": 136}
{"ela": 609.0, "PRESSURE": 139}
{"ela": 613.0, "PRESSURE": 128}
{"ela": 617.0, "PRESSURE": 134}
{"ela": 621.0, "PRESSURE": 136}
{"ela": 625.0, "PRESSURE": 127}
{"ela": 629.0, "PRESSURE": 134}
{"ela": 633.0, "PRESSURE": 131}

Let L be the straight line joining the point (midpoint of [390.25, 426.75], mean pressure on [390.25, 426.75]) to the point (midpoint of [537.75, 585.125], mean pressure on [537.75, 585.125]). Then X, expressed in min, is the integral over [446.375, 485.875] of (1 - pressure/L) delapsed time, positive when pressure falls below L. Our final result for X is 0.48 min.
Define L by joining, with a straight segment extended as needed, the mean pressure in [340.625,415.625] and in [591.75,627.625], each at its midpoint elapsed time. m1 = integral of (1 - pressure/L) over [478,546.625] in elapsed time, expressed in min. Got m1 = 2.0 min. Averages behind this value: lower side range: 133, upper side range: 134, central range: 130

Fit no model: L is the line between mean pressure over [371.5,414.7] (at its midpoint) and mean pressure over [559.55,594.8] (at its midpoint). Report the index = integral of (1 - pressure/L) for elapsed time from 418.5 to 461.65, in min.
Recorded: 2.31 min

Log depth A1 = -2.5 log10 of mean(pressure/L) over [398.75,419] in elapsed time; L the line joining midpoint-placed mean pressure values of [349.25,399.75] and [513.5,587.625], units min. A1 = 0.002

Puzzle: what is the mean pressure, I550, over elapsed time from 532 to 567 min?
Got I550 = 128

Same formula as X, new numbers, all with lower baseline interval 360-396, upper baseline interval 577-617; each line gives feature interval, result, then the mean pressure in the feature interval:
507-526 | 0.8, 128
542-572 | 1.3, 128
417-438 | 0.9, 128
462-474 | 0.4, 129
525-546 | 0.8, 129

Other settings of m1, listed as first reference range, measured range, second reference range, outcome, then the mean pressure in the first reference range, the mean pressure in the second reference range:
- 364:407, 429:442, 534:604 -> 0.8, 135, 130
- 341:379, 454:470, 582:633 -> 0.6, 133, 133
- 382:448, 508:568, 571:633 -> 1.4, 130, 132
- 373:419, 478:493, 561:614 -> 0.1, 133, 132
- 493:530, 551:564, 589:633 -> 0.3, 129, 134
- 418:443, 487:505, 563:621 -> -0.6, 127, 132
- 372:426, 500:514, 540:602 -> 0.6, 133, 130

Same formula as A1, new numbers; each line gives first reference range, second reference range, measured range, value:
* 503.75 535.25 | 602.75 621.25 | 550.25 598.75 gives 0.01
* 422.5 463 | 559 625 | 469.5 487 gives -0.03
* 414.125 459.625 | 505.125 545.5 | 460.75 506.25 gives -0.03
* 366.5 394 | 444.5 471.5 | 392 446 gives 0.01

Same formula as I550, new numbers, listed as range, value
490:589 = 129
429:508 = 128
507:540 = 129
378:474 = 129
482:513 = 130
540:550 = 125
